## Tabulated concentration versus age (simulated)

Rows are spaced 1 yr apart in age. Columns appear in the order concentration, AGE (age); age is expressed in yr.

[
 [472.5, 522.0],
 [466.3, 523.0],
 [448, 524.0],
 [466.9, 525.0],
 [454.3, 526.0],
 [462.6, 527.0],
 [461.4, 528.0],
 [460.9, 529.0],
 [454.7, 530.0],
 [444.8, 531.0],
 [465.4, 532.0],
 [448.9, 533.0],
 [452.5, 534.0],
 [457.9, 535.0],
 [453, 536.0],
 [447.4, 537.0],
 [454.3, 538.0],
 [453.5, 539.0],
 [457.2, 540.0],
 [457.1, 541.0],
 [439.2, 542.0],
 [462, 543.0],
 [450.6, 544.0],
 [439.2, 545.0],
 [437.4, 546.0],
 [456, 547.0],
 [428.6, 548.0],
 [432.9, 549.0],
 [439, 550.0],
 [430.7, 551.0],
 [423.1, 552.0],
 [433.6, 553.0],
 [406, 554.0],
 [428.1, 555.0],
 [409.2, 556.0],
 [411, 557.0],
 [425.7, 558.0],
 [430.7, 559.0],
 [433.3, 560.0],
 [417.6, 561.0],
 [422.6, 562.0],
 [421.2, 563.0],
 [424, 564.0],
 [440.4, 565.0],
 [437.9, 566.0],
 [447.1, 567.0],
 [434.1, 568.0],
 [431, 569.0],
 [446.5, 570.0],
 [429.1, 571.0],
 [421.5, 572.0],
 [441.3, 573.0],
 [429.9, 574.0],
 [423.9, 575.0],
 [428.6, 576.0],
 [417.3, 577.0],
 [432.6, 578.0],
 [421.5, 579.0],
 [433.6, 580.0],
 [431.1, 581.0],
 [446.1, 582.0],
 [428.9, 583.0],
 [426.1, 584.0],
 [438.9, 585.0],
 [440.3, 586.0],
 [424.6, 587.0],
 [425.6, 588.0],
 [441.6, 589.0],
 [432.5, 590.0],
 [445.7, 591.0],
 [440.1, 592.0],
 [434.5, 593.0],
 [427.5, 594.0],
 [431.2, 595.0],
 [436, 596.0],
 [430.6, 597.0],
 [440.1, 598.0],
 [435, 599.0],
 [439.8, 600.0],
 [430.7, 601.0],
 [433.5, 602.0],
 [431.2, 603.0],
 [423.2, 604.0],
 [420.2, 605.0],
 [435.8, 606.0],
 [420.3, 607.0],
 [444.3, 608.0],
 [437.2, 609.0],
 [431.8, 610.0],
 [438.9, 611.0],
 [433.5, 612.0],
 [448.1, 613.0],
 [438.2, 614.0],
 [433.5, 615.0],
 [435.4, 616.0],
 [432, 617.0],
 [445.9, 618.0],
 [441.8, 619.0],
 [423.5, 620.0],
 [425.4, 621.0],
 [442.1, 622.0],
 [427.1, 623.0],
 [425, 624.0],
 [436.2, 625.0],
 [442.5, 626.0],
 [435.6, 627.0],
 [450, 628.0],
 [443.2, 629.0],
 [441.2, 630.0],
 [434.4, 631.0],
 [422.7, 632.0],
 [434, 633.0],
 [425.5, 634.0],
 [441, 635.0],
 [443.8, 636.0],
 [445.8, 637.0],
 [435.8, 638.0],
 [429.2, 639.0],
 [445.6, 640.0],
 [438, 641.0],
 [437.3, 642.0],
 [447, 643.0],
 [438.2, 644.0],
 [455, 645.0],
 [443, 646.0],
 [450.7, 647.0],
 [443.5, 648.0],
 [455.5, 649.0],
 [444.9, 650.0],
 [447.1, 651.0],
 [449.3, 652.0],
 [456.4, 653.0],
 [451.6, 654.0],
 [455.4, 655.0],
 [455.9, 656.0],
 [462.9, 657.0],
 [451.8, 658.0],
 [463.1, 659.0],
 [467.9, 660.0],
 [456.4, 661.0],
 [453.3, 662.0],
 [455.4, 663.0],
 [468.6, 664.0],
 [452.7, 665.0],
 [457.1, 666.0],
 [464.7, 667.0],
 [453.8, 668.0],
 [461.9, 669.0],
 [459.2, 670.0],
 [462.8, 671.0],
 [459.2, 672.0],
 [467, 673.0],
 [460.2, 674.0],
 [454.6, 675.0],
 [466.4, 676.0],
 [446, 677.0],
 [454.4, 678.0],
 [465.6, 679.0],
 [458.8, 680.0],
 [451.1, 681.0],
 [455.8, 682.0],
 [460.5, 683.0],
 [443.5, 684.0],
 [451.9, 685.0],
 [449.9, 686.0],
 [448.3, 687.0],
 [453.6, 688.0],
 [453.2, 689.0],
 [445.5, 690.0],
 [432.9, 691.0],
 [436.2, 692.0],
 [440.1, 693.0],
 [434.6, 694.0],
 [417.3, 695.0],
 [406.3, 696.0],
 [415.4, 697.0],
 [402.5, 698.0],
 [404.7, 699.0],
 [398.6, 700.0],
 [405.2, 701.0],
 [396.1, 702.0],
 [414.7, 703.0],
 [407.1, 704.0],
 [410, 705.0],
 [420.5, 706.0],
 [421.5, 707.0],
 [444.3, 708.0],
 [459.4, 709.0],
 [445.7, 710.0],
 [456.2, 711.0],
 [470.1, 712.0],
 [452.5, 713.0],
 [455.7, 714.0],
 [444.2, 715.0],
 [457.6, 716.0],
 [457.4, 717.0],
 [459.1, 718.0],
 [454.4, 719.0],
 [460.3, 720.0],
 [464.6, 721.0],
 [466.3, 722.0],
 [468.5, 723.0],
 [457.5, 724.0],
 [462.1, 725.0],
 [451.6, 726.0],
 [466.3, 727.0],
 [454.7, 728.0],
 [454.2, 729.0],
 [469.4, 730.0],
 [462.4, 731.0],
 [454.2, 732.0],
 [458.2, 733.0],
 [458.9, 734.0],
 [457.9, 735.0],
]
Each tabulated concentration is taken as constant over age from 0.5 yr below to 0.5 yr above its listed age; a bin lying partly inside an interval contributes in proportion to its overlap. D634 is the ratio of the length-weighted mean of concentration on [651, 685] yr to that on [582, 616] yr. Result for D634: 1.1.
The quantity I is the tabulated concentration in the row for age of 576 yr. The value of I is 428.6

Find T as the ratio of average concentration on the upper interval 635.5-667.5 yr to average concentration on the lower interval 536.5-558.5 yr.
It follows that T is 1.0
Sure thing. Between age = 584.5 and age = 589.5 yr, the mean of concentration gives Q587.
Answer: 434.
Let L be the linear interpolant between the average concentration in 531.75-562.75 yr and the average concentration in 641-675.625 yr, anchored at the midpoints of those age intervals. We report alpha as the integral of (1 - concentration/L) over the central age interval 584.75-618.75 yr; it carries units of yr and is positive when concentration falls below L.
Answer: 0.9 yr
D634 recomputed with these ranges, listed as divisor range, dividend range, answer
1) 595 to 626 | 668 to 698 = 1.03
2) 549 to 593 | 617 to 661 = 1.03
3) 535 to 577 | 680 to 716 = 1.00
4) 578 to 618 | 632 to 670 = 1.04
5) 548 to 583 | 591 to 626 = 1.01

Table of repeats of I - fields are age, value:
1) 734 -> 458.9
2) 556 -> 409.2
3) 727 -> 466.3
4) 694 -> 434.6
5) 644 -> 438.2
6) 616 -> 435.4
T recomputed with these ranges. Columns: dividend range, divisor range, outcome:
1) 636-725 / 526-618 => 1.02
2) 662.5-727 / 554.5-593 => 1.04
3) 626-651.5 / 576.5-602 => 1.02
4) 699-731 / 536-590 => 1.03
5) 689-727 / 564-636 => 1.01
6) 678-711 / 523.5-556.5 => 0.97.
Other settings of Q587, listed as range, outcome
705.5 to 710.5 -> 438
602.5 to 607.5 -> 426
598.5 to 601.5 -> 435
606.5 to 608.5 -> 432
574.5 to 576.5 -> 426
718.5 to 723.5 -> 463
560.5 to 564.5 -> 421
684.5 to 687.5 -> 450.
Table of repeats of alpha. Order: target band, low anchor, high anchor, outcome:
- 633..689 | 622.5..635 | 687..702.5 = -3.0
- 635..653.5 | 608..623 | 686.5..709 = -0.5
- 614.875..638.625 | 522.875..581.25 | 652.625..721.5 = 0.4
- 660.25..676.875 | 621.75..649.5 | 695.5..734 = -0.7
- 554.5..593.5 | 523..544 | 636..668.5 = 2.0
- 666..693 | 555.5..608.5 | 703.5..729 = -0.5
